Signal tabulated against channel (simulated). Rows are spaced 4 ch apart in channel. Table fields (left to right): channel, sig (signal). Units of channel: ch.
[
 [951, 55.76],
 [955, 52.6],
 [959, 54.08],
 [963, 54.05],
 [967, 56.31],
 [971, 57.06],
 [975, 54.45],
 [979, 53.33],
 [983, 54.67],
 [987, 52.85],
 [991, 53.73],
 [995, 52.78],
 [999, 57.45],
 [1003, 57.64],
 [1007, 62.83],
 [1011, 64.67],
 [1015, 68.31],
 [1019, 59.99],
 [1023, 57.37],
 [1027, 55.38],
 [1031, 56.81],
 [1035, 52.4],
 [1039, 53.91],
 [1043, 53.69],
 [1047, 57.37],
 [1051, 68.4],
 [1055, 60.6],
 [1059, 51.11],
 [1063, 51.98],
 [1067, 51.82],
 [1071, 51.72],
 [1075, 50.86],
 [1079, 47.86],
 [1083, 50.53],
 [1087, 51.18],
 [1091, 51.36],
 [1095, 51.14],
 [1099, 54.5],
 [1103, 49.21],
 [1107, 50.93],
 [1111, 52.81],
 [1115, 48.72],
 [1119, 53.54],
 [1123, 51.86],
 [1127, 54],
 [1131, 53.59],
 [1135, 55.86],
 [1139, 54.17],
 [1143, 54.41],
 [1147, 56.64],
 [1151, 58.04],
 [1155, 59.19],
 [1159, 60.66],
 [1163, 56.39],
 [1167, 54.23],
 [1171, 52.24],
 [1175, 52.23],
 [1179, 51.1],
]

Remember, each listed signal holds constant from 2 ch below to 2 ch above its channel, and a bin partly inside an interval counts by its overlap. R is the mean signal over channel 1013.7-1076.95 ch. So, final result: 56.2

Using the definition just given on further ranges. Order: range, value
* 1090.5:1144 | 52.6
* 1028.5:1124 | 53.1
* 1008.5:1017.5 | 65.9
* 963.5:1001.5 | 54.7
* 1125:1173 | 55.8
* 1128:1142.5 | 54.5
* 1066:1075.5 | 51.5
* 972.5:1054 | 57.4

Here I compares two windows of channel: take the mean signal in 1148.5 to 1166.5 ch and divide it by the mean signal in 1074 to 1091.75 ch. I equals 1.2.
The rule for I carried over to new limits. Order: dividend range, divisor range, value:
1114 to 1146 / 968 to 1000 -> 0.98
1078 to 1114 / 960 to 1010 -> 0.92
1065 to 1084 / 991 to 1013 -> 0.86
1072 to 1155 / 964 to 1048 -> 0.93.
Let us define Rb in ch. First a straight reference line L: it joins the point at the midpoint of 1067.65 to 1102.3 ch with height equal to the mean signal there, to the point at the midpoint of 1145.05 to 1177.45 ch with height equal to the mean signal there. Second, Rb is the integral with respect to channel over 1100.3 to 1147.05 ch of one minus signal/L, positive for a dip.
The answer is 0.7 ch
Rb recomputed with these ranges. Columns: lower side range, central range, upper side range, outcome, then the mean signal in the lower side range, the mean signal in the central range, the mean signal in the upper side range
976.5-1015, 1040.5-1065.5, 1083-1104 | -1.5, 57.2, 57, 51.5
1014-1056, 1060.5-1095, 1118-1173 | 3.8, 58.3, 50.9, 55.4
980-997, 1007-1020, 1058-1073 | -2.8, 53.5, 64.4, 51.7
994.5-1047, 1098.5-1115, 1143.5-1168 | 1.8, 58.1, 51.2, 57.5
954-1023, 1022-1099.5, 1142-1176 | 3.7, 56.9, 53.9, 56.2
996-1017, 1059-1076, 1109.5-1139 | 1.7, 61.7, 51.6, 53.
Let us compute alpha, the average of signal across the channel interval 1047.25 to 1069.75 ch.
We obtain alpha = 56.7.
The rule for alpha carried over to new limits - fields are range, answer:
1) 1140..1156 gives 56.8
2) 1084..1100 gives 51.8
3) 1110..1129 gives 52.2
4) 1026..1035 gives 55.4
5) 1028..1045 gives 54.3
